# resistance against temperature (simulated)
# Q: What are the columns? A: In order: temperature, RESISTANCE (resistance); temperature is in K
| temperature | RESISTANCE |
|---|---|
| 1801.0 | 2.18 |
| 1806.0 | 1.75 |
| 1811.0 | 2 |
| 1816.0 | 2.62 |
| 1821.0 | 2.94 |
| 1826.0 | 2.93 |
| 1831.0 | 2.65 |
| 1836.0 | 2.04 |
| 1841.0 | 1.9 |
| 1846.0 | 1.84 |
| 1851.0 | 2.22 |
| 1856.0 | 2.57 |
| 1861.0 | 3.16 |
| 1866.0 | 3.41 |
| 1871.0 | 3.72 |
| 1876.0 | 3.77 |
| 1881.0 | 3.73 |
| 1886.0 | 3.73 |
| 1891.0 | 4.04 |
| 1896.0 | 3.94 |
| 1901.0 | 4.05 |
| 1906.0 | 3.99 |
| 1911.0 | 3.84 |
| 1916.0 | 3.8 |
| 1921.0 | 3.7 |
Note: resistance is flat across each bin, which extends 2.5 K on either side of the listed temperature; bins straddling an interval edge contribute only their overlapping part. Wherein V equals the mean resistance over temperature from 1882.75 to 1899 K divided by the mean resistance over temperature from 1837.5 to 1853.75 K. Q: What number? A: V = 2.0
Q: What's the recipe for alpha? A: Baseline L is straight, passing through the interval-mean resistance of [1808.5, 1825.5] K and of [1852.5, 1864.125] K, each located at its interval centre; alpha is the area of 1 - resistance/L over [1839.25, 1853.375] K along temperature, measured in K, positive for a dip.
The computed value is 3.95 K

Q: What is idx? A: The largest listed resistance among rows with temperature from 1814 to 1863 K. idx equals 3.16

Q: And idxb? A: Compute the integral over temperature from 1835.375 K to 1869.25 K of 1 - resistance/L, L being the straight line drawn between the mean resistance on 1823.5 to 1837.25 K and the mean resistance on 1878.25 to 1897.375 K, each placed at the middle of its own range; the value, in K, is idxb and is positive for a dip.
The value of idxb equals 6.6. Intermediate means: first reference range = 2.59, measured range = 2.5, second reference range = 3.85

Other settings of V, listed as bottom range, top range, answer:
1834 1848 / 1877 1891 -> 1.97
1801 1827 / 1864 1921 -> 1.59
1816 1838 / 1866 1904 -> 1.44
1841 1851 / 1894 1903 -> 2.05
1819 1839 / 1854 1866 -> 1.14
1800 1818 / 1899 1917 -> 1.85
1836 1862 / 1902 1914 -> 1.74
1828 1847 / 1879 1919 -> 1.81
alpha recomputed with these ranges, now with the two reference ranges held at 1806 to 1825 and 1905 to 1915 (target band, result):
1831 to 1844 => 3.2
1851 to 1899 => -1.8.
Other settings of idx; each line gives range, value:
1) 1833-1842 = 2.04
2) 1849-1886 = 3.77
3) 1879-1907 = 4.05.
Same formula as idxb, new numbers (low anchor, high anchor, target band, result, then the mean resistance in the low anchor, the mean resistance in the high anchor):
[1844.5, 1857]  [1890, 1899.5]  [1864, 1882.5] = -3.30 K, 2.2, 3.99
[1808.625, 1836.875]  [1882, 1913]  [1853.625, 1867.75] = 0.99 K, 2.56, 3.92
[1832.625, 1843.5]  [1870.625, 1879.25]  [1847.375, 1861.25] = 1.50 K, 2.02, 3.75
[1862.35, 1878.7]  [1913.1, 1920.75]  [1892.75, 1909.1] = -1.22 K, 3.6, 3.77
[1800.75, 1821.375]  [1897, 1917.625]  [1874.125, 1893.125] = -1.64 K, 2.24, 3.93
